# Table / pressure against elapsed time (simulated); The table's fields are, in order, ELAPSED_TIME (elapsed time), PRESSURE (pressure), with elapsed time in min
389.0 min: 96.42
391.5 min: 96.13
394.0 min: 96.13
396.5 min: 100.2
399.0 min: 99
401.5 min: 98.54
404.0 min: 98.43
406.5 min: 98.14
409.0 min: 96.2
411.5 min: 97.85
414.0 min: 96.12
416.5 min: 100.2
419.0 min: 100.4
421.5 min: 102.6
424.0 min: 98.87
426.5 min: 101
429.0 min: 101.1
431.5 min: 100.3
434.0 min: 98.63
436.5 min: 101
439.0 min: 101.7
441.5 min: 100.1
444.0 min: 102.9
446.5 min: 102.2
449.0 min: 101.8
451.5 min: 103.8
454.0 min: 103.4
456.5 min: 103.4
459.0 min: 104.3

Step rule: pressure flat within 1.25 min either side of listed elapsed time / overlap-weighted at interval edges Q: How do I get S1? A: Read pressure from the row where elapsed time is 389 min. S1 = 96.42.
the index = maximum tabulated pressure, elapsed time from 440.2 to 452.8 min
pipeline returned 103.8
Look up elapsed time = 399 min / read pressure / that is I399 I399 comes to 99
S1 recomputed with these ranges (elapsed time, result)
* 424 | 98.87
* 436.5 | 101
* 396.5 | 100.2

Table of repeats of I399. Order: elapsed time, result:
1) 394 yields 96.13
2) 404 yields 98.43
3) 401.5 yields 98.54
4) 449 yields 101.8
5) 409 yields 96.2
